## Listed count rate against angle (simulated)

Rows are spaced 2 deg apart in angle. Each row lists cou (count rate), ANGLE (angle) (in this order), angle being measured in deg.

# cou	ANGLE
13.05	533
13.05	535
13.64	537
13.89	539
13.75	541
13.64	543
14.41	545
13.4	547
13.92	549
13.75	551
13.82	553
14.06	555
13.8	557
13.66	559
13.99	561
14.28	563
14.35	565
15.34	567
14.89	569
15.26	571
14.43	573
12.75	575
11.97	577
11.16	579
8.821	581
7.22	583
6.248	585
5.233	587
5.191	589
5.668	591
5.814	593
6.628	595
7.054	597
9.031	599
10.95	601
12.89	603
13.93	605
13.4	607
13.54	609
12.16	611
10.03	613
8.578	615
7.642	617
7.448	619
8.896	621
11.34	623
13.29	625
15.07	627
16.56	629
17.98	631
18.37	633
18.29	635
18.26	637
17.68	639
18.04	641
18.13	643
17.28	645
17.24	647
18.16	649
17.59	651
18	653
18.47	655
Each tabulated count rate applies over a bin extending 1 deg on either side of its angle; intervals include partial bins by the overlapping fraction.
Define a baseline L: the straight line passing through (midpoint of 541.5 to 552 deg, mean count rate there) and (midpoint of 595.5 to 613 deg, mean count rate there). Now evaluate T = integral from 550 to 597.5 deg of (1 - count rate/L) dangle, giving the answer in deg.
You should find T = 6.4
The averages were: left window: 13.8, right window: 11.4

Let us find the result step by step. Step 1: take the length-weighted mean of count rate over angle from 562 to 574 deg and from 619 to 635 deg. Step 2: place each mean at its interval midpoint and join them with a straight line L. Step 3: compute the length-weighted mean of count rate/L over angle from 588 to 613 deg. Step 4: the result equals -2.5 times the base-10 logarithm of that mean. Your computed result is 0.435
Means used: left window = 14.8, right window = 14.3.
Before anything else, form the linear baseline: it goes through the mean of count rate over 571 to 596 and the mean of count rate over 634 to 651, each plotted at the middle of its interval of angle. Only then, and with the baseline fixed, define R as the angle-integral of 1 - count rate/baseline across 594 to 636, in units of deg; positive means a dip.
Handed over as 5.0 deg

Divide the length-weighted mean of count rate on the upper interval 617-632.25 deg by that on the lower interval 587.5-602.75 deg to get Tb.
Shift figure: 1.7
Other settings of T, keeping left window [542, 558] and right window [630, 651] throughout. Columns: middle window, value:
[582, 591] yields 5.5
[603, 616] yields 3.5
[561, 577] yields 0.4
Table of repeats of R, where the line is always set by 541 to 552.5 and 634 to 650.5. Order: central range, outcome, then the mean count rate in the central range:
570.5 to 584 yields 3.2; 11.5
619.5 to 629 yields 2.6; 12.4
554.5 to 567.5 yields 0.2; 14.2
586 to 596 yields 6.4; 5.71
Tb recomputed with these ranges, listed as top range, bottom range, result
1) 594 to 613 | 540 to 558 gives 0.80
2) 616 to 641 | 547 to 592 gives 1.21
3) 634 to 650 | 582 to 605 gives 2.31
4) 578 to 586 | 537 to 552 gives 0.61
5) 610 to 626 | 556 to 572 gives 0.69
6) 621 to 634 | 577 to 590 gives 1.95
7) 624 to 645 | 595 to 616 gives 1.57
